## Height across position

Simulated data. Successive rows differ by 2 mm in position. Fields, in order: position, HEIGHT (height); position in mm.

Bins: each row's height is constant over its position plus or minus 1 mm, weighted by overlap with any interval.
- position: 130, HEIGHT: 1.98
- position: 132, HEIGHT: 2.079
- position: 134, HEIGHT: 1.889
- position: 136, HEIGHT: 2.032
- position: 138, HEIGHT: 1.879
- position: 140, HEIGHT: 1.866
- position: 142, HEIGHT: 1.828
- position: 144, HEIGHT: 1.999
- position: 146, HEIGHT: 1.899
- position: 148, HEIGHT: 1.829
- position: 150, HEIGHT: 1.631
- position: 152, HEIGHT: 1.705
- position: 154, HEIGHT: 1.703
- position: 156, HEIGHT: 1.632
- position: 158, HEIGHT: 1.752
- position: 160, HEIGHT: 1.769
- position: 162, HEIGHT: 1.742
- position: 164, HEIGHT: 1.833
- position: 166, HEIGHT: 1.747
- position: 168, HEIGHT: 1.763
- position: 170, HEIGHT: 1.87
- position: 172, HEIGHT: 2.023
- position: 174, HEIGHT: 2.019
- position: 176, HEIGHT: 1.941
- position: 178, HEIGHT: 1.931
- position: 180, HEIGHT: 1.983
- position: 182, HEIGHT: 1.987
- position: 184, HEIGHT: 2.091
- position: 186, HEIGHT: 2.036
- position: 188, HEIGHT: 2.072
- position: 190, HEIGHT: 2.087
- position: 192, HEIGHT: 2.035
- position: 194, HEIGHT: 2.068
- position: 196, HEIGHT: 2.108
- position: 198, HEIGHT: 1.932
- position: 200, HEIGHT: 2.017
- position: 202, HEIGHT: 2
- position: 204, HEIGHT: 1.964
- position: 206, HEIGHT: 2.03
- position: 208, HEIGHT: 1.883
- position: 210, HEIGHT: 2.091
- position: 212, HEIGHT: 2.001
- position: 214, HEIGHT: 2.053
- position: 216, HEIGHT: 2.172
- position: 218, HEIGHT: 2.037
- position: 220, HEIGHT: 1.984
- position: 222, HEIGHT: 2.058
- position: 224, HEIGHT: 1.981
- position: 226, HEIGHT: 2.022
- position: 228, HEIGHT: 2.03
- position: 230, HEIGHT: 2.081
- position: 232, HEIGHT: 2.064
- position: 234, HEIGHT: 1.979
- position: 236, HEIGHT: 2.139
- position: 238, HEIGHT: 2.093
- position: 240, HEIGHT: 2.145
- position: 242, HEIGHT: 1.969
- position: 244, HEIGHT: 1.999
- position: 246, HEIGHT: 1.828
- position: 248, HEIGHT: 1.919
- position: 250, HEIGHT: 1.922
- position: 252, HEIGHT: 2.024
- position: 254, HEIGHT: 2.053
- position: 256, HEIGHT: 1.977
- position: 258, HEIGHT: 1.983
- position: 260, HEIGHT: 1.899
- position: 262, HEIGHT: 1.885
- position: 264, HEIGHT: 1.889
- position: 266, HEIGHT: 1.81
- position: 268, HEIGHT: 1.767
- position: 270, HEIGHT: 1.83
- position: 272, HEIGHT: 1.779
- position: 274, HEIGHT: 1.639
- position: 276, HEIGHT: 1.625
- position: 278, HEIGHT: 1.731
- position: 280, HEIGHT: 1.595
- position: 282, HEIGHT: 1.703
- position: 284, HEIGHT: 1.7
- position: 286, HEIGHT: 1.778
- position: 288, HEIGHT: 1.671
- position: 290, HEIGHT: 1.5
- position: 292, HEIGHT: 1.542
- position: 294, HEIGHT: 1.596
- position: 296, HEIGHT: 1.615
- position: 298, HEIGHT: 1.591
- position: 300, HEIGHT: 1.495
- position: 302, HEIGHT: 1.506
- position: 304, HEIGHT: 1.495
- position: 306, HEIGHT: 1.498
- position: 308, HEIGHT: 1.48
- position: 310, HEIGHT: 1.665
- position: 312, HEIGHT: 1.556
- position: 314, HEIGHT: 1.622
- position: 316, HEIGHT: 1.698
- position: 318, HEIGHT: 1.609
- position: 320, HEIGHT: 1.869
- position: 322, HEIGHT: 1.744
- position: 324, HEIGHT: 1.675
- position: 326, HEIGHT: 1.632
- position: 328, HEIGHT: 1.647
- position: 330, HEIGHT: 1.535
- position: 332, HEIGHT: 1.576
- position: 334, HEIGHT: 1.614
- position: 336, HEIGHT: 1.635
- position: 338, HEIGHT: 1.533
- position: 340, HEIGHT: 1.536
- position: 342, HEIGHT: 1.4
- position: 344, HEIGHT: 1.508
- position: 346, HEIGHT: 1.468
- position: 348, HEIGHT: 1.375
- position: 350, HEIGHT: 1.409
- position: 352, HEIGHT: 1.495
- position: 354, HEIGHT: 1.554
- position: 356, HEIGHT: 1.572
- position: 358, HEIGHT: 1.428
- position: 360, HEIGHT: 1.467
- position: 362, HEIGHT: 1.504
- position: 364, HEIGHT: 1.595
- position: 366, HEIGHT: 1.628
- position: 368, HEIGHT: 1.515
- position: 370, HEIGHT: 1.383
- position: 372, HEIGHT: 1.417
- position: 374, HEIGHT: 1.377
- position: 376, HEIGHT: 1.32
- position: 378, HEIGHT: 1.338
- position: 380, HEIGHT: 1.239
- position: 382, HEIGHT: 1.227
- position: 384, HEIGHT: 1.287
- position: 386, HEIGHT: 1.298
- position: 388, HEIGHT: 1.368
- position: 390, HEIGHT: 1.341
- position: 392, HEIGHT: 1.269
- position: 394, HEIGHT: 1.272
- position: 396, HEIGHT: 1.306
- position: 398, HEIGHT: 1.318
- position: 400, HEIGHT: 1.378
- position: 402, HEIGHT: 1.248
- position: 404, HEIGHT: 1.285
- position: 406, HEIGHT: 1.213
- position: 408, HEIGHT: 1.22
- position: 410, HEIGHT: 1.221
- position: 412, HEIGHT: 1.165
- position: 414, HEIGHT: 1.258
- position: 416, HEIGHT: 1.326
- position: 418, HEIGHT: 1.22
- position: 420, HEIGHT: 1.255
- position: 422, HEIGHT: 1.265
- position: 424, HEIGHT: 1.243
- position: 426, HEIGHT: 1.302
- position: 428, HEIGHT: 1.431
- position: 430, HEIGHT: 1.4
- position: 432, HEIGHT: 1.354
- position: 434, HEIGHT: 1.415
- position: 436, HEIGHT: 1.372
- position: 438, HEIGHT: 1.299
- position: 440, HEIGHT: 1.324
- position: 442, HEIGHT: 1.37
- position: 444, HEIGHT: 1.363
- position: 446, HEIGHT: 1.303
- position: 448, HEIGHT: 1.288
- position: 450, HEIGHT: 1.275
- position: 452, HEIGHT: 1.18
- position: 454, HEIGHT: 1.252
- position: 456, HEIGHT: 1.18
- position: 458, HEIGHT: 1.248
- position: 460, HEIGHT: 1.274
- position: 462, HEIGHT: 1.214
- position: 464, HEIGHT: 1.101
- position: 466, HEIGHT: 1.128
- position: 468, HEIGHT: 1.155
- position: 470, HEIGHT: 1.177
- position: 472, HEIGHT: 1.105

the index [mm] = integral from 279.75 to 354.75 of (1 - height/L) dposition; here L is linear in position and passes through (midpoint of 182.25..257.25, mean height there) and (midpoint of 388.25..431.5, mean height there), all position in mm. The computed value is 2.80 mm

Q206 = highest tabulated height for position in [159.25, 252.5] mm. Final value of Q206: 2.172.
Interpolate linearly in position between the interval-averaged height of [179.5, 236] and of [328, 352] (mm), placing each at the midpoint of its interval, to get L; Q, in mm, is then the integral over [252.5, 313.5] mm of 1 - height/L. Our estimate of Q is 1.5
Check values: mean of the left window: 2.03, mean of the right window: 1.51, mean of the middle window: 1.7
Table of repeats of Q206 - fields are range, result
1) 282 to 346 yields 1.869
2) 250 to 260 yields 2.053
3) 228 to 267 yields 2.145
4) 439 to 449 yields 1.37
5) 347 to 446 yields 1.628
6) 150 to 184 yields 2.091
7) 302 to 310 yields 1.665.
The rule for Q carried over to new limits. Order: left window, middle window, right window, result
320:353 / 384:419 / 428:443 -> 3.8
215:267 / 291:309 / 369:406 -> 2.0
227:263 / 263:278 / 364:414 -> 1.0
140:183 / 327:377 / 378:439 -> -2.9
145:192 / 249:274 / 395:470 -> -3.4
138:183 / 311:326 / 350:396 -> -1.6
